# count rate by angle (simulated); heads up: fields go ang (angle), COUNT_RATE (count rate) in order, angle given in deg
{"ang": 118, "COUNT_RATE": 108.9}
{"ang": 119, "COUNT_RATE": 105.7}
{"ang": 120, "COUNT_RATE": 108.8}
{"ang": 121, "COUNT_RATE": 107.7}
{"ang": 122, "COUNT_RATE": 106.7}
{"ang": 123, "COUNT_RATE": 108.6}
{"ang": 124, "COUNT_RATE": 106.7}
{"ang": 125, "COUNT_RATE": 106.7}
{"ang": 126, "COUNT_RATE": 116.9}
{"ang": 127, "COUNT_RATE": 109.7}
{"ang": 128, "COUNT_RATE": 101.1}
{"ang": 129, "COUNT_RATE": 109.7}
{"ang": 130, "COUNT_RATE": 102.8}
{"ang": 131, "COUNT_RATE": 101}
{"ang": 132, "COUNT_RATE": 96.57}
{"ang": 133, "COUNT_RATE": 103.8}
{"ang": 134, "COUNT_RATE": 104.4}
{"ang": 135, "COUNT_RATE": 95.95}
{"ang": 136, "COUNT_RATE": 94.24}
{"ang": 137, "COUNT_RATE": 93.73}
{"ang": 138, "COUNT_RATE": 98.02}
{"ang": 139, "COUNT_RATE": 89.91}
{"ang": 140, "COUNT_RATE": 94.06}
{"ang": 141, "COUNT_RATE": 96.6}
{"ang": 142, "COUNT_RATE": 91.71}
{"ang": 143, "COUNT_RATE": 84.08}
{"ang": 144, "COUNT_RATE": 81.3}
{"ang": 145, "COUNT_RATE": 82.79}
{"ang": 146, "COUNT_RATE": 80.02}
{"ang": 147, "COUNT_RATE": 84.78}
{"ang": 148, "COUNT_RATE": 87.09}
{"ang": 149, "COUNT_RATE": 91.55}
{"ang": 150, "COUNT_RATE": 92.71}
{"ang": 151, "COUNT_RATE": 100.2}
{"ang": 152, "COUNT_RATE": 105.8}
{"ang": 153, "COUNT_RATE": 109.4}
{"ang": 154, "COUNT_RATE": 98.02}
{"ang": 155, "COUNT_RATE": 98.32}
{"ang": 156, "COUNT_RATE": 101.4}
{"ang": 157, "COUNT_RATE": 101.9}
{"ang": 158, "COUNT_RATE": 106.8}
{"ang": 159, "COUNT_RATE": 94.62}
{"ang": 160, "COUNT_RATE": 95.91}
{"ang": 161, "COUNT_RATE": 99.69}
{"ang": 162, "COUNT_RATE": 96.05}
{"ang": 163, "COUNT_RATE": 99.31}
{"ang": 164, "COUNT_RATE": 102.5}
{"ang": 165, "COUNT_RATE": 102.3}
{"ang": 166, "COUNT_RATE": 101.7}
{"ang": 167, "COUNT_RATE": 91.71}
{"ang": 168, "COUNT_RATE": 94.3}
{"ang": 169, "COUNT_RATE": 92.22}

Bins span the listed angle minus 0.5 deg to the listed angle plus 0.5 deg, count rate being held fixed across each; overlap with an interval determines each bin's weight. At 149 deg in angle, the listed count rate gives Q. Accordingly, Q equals 91.55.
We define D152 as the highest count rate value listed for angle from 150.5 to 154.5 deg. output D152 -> 109.4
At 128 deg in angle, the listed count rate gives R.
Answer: 101.1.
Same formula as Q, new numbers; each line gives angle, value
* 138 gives 98.02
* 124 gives 106.7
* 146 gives 80.02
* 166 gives 101.7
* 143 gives 84.08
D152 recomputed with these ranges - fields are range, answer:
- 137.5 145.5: 98.02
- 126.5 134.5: 109.7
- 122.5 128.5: 116.9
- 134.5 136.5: 95.95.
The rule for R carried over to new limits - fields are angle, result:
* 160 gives 95.91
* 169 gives 92.22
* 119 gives 105.7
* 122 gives 106.7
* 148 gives 87.09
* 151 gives 100.2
